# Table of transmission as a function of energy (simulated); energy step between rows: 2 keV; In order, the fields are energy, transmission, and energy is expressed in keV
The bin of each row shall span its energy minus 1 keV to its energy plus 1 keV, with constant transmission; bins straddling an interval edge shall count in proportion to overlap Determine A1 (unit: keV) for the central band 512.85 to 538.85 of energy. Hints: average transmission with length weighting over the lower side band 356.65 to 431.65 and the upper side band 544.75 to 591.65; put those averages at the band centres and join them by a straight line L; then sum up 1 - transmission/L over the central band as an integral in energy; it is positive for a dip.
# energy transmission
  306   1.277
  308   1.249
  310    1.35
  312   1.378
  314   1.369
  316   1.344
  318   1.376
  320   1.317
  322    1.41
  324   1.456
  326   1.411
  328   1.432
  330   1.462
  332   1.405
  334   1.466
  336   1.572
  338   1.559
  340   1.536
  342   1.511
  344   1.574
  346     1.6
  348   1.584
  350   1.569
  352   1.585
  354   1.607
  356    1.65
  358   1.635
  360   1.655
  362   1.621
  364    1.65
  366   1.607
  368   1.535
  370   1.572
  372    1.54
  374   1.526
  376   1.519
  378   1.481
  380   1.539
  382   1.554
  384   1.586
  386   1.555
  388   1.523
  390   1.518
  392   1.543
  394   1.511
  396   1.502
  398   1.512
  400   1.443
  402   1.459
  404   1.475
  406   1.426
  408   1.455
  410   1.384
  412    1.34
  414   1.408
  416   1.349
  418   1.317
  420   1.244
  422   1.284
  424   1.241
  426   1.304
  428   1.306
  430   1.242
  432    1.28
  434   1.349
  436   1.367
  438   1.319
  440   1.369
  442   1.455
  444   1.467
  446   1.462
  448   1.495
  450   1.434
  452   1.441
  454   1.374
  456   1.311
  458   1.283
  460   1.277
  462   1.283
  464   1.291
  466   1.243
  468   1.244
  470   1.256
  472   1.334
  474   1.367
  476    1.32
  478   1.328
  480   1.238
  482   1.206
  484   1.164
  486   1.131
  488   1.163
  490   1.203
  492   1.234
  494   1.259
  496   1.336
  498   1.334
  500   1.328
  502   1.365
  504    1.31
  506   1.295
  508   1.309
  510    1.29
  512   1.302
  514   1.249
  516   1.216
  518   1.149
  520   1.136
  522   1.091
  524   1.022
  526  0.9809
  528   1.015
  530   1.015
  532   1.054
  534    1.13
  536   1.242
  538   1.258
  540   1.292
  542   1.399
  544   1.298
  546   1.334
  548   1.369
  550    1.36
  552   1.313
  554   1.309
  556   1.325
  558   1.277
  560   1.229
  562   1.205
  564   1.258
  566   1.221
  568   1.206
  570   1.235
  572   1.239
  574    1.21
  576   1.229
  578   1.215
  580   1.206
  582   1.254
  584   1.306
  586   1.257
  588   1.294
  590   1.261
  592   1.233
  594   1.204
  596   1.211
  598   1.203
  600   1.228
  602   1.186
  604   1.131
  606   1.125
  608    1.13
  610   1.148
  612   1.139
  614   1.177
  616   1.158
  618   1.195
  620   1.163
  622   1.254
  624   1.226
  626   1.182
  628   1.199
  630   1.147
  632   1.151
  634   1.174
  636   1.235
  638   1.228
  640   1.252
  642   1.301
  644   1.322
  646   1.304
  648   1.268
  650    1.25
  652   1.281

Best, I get 3.85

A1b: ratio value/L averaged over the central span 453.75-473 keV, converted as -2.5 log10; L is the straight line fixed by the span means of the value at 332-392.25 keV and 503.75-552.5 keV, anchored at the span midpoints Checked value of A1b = 0.053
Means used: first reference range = 1.56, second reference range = 1.21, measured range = 1.29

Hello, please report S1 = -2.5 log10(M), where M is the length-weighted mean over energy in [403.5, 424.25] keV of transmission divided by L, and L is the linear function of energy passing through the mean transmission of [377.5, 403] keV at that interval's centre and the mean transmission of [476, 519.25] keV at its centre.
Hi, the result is 0.08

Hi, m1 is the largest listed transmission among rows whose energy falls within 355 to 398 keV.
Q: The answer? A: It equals 1.655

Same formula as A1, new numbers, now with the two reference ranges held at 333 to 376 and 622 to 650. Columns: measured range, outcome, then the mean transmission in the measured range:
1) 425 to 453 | 1.81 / 1.38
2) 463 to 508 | 4.60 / 1.27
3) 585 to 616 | 1.98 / 1.19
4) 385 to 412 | 0.78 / 1.48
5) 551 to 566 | 0.64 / 1.27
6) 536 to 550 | 0.25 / 1.32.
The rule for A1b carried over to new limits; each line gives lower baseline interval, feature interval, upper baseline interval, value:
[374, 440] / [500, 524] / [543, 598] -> 0.06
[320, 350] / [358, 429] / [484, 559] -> -0.04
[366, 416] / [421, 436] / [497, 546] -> 0.10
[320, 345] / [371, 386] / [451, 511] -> -0.09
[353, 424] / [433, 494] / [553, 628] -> 0.07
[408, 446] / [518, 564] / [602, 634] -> 0.02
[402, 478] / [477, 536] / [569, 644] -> 0.08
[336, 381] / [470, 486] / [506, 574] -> 0.06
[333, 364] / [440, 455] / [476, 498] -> -0.08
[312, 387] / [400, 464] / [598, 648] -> 0.05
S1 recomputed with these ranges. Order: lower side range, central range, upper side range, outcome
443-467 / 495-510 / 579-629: -0.01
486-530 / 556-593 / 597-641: -0.04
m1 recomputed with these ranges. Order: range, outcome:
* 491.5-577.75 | 1.399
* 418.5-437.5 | 1.367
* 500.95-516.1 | 1.365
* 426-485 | 1.495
